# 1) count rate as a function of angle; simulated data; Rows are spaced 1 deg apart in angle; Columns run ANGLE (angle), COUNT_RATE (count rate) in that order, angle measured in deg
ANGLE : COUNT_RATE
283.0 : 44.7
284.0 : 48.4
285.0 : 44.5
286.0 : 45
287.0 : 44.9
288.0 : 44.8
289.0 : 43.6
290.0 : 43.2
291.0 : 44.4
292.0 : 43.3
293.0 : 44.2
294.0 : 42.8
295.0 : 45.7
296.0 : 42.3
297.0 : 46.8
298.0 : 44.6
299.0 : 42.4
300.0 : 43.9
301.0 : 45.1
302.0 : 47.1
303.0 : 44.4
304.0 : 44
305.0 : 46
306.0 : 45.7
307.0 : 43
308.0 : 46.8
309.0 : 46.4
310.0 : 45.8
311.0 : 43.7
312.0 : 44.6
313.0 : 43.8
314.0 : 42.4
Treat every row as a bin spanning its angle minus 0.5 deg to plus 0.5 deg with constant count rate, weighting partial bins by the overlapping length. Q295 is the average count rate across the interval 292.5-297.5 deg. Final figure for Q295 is 44.4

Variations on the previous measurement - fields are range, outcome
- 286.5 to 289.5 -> 44.4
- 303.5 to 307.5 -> 44.7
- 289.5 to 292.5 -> 43.6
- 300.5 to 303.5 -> 45.5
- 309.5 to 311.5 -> 44.8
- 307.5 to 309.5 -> 46.6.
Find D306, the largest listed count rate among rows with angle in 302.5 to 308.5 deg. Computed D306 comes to 46.8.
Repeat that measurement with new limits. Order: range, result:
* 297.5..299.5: 44.6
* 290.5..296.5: 45.7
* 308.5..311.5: 46.4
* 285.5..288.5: 45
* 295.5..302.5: 47.1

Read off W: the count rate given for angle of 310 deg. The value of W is 45.8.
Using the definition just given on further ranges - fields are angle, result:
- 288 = 44.8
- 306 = 45.7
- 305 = 46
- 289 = 43.6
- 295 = 45.7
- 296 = 42.3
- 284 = 48.4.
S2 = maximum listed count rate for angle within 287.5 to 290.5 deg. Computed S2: 44.8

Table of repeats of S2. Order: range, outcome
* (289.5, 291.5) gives 44.4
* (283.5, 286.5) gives 48.4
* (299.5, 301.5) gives 45.1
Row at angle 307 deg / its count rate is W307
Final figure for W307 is 43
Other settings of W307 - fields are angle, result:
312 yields 44.6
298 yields 44.6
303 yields 44.4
